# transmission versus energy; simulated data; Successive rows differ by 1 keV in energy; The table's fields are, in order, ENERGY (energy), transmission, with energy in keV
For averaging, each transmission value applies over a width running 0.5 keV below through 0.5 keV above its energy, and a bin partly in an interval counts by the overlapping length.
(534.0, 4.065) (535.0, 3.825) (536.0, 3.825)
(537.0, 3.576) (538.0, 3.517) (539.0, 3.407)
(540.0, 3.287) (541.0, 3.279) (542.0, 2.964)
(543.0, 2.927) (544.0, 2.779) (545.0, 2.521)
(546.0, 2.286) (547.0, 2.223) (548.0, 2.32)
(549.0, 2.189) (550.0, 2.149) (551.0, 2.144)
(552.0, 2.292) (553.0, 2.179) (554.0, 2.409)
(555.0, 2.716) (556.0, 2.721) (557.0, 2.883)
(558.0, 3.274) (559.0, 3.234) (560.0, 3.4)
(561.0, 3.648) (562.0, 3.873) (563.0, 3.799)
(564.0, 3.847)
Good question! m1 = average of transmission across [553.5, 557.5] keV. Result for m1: 2.68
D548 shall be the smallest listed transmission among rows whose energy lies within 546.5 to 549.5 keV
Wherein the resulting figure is 2.189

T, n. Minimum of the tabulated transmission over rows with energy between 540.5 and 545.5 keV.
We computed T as 2.521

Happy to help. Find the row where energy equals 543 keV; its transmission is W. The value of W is 2.927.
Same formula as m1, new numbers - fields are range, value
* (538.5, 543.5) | 3.17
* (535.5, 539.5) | 3.58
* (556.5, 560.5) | 3.2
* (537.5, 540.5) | 3.4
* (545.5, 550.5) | 2.23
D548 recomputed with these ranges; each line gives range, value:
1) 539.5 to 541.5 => 3.279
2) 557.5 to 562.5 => 3.234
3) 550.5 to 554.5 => 2.144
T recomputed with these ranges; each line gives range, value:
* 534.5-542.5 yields 2.964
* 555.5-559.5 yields 2.721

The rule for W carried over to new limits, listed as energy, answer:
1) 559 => 3.234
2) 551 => 2.144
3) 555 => 2.716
